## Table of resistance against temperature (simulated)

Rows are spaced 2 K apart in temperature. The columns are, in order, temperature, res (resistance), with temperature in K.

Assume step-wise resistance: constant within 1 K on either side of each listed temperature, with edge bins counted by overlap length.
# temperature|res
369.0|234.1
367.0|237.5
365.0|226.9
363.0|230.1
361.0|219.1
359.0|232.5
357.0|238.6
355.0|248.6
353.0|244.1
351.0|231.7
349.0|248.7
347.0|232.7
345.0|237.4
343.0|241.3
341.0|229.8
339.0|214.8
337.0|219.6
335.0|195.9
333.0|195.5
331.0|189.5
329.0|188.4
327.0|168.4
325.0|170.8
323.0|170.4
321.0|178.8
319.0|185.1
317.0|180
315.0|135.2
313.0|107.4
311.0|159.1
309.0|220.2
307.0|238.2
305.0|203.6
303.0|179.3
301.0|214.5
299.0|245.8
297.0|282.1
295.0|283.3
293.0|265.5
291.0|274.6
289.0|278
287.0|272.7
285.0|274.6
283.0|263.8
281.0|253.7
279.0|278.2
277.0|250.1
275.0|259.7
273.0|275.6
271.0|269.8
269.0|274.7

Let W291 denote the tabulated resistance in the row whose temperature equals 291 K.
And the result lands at 274.6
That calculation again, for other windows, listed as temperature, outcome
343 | 241.3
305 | 203.6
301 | 214.5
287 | 272.7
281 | 253.7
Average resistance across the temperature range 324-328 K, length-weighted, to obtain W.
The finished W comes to 170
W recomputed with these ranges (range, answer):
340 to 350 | 238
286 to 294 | 273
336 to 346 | 229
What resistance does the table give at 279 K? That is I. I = 278.2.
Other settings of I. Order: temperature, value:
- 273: 275.6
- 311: 159.1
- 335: 195.9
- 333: 195.5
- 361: 219.1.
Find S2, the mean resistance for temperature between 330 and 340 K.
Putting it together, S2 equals 203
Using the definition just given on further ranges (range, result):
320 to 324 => 175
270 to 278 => 264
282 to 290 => 272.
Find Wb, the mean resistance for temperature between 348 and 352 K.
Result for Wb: 240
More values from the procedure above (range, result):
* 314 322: 170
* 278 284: 265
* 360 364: 225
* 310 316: 134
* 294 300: 270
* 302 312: 200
